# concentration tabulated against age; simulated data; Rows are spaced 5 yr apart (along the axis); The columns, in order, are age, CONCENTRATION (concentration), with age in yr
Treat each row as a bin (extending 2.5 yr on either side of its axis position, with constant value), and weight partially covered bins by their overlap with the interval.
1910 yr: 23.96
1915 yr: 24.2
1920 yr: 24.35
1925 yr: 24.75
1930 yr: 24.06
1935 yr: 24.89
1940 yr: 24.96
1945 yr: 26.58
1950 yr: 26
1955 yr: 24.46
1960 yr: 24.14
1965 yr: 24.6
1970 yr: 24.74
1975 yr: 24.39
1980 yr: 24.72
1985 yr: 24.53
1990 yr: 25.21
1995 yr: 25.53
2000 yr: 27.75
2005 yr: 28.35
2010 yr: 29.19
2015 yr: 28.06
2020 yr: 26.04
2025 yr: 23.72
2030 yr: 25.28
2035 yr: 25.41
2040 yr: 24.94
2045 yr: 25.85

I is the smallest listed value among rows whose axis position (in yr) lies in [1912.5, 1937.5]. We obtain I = 24.06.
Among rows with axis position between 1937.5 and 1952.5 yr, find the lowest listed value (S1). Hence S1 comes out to 24.96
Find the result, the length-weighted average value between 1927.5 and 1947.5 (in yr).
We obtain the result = 25.1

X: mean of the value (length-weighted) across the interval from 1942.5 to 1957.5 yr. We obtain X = 25.7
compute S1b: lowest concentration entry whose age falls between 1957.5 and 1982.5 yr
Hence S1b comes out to 24.14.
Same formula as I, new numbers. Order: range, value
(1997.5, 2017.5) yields 27.75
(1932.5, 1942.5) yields 24.89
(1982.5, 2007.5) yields 24.53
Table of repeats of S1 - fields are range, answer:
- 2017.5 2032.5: 23.72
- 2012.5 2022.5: 26.04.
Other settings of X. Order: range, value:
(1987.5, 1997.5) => 25.4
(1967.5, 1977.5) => 24.6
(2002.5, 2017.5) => 28.5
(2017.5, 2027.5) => 24.9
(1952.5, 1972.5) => 24.5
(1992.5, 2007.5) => 27.2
